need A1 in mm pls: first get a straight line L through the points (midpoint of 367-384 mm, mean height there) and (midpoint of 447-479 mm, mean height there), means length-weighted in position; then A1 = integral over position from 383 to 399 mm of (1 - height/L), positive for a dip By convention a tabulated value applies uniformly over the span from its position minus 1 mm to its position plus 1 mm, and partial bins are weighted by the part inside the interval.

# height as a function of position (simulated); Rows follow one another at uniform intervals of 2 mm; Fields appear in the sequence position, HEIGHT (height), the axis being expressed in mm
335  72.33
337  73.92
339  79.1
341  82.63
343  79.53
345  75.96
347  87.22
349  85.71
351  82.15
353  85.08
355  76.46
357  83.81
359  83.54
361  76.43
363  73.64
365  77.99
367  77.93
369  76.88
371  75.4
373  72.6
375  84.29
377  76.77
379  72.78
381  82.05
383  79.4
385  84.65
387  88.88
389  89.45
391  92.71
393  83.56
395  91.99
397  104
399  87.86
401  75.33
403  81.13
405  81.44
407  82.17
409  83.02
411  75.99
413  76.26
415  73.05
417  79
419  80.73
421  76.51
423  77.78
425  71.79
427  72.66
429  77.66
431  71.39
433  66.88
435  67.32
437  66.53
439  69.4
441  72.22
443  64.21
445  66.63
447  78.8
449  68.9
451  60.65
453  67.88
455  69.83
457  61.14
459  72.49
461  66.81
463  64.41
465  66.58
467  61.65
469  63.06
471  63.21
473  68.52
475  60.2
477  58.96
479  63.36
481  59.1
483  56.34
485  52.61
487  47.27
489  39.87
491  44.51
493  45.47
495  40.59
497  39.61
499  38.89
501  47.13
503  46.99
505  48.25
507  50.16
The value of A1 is -3.1 mm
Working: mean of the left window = 77.5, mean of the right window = 65.3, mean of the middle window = 89.9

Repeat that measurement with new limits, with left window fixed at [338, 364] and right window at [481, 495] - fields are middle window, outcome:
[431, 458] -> -4.4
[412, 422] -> -1.9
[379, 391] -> -2.0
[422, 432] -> -1.9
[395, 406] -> -2.8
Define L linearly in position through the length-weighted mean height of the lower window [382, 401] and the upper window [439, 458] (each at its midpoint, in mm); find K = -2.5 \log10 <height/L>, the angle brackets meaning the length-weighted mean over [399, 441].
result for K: 0.04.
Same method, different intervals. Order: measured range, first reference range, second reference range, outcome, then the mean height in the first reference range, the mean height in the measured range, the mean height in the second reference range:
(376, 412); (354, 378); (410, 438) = -0.110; 78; 84.1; 73.8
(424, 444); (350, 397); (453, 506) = -0.048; 81.7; 70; 55.9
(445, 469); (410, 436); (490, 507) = -0.105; 74.4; 67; 44.3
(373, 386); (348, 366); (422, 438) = -0.023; 80.5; 79.4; 71.5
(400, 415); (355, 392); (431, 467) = -0.060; 80.4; 78.9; 67.6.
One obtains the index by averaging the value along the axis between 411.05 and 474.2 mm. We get 69.9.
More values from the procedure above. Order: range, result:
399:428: 78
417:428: 76.2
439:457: 68.3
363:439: 79.1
